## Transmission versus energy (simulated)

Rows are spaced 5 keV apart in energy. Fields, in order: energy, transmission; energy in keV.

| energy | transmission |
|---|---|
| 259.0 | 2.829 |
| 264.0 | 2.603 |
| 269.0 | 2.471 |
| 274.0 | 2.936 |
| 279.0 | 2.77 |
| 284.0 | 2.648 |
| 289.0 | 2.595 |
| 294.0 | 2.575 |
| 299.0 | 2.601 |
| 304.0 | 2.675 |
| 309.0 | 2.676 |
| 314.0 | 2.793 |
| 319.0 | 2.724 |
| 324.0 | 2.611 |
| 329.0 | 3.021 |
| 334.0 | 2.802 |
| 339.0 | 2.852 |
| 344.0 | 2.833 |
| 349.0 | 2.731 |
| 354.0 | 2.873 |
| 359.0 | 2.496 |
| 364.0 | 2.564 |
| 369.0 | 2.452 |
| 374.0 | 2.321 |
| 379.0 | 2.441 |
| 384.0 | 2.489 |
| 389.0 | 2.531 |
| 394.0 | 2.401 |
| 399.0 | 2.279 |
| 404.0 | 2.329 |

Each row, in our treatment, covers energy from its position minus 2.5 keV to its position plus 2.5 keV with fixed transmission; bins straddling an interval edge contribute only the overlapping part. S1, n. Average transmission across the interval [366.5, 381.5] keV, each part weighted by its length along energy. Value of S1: 2.4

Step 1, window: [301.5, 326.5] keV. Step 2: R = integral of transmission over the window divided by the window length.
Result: 2.7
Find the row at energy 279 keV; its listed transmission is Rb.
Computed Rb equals 2.77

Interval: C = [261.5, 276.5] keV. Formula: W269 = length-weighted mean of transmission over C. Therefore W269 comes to 2.67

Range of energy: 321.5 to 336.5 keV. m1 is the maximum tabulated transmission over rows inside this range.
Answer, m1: 3.021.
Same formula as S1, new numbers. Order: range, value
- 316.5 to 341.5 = 2.8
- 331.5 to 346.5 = 2.83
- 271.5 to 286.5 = 2.78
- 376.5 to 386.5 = 2.46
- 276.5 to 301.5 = 2.64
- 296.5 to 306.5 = 2.64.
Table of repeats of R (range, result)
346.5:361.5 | 2.7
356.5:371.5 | 2.5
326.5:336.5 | 2.91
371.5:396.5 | 2.44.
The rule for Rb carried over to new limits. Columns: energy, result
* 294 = 2.575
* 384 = 2.489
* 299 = 2.601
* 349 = 2.731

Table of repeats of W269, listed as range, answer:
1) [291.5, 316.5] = 2.66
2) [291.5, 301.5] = 2.59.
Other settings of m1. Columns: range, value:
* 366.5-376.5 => 2.452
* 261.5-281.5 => 2.936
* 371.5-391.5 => 2.531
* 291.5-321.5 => 2.793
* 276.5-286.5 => 2.77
